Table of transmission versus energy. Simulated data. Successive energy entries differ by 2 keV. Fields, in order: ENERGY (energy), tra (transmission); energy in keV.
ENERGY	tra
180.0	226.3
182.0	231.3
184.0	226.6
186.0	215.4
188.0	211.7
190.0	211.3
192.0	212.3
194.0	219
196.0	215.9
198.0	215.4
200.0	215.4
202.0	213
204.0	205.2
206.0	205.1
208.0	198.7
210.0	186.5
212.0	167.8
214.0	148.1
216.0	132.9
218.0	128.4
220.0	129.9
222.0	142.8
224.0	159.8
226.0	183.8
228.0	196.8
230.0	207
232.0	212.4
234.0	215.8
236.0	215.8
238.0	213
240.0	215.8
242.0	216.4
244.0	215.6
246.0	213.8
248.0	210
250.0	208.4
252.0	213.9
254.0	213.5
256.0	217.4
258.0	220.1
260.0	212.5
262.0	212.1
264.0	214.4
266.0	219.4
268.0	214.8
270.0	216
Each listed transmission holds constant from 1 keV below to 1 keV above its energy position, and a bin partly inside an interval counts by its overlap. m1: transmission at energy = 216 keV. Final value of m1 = 132.9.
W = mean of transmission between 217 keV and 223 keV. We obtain 134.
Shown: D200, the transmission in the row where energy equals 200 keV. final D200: 215.4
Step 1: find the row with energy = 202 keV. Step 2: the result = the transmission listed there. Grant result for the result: 213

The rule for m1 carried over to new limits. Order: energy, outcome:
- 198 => 215.4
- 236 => 215.8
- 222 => 142.8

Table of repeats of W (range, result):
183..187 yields 221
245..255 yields 212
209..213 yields 177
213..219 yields 136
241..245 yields 216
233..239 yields 215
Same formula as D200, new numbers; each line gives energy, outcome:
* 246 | 213.8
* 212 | 167.8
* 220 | 129.9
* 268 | 214.8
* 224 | 159.8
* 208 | 198.7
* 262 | 212.1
